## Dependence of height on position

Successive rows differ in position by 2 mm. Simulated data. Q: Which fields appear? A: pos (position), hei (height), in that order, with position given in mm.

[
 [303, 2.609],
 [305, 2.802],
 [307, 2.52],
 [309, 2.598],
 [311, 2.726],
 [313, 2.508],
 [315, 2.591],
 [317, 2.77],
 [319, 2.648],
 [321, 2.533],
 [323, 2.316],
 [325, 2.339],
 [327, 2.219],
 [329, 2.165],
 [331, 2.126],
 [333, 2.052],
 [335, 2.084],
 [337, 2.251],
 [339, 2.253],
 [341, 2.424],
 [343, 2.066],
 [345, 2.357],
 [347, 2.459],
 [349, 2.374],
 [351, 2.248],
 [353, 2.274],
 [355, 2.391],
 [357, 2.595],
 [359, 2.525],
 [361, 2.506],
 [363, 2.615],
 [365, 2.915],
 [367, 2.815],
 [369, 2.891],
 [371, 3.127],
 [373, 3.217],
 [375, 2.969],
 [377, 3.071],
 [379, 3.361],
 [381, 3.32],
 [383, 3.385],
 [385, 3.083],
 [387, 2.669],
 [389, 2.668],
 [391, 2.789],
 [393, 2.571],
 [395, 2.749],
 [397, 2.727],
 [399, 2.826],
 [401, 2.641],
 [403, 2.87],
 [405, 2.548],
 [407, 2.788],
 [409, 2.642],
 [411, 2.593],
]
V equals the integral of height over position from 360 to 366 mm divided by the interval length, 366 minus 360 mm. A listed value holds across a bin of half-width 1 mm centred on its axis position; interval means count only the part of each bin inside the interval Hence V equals 2.68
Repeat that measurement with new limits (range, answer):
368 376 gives 3.05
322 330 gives 2.26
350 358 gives 2.38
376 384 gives 3.28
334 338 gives 2.17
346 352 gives 2.36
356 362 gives 2.54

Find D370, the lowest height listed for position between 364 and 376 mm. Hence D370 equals 2.815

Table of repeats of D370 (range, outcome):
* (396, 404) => 2.641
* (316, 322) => 2.533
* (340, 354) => 2.066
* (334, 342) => 2.084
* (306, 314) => 2.508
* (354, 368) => 2.391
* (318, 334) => 2.052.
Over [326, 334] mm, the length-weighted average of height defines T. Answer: 2.14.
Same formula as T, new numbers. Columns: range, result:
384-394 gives 2.76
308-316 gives 2.61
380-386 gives 3.26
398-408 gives 2.73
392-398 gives 2.68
